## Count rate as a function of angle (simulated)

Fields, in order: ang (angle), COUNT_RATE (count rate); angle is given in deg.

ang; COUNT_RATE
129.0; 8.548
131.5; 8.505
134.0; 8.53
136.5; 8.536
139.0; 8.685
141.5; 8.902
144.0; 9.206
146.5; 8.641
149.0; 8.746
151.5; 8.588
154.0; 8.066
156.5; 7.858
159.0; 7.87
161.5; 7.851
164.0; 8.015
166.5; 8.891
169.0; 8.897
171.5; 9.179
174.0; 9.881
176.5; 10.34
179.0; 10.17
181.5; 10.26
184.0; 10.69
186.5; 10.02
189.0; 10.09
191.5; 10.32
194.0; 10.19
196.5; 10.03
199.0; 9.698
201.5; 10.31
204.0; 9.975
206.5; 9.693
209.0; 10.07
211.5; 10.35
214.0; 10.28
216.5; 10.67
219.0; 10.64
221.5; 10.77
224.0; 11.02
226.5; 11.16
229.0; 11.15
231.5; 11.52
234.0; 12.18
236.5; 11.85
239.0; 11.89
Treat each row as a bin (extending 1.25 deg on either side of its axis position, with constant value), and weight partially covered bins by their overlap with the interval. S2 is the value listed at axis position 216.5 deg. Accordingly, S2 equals 10.67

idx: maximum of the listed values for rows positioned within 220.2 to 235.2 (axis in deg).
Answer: 12.18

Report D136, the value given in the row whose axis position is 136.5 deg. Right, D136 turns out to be 8.536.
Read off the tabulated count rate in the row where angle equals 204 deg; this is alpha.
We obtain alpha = 9.975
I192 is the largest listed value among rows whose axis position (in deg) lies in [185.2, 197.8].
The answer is 10.32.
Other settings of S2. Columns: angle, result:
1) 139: 8.685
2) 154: 8.066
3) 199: 9.698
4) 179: 10.17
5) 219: 10.64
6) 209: 10.07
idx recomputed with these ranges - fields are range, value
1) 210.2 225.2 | 11.02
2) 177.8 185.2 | 10.69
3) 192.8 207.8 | 10.31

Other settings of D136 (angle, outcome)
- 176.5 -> 10.34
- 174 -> 9.881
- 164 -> 8.015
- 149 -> 8.746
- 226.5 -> 11.16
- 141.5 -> 8.902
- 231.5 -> 11.52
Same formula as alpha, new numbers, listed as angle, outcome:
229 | 11.15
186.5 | 10.02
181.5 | 10.26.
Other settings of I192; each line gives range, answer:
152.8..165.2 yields 8.066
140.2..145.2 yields 9.206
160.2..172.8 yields 9.179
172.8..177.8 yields 10.34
